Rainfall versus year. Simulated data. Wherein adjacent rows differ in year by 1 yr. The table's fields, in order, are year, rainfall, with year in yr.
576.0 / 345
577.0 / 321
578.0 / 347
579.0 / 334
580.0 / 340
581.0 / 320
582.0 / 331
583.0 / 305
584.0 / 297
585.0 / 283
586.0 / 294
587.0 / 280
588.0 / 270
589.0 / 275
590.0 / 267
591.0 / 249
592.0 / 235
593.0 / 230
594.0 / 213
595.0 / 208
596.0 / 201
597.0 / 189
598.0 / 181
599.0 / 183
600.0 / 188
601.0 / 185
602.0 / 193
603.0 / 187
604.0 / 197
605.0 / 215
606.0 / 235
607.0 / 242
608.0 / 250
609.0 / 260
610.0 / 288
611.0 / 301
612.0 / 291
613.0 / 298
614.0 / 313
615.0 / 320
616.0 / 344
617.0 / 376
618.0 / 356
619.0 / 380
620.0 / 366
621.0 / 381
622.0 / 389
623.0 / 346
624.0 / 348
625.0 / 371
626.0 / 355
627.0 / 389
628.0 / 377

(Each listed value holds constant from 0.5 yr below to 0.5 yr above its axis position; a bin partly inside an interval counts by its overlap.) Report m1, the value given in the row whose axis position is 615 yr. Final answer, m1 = 320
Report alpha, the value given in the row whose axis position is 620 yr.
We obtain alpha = 366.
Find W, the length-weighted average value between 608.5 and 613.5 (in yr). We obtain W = 288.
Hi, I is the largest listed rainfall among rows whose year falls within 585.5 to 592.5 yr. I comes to 294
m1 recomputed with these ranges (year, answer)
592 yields 235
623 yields 346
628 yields 377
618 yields 356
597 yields 189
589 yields 275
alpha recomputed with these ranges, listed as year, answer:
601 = 185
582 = 331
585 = 283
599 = 183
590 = 267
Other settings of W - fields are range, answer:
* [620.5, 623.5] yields 372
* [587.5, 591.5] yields 265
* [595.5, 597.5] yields 195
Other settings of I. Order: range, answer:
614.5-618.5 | 376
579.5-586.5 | 340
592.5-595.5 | 230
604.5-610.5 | 288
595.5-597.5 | 201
